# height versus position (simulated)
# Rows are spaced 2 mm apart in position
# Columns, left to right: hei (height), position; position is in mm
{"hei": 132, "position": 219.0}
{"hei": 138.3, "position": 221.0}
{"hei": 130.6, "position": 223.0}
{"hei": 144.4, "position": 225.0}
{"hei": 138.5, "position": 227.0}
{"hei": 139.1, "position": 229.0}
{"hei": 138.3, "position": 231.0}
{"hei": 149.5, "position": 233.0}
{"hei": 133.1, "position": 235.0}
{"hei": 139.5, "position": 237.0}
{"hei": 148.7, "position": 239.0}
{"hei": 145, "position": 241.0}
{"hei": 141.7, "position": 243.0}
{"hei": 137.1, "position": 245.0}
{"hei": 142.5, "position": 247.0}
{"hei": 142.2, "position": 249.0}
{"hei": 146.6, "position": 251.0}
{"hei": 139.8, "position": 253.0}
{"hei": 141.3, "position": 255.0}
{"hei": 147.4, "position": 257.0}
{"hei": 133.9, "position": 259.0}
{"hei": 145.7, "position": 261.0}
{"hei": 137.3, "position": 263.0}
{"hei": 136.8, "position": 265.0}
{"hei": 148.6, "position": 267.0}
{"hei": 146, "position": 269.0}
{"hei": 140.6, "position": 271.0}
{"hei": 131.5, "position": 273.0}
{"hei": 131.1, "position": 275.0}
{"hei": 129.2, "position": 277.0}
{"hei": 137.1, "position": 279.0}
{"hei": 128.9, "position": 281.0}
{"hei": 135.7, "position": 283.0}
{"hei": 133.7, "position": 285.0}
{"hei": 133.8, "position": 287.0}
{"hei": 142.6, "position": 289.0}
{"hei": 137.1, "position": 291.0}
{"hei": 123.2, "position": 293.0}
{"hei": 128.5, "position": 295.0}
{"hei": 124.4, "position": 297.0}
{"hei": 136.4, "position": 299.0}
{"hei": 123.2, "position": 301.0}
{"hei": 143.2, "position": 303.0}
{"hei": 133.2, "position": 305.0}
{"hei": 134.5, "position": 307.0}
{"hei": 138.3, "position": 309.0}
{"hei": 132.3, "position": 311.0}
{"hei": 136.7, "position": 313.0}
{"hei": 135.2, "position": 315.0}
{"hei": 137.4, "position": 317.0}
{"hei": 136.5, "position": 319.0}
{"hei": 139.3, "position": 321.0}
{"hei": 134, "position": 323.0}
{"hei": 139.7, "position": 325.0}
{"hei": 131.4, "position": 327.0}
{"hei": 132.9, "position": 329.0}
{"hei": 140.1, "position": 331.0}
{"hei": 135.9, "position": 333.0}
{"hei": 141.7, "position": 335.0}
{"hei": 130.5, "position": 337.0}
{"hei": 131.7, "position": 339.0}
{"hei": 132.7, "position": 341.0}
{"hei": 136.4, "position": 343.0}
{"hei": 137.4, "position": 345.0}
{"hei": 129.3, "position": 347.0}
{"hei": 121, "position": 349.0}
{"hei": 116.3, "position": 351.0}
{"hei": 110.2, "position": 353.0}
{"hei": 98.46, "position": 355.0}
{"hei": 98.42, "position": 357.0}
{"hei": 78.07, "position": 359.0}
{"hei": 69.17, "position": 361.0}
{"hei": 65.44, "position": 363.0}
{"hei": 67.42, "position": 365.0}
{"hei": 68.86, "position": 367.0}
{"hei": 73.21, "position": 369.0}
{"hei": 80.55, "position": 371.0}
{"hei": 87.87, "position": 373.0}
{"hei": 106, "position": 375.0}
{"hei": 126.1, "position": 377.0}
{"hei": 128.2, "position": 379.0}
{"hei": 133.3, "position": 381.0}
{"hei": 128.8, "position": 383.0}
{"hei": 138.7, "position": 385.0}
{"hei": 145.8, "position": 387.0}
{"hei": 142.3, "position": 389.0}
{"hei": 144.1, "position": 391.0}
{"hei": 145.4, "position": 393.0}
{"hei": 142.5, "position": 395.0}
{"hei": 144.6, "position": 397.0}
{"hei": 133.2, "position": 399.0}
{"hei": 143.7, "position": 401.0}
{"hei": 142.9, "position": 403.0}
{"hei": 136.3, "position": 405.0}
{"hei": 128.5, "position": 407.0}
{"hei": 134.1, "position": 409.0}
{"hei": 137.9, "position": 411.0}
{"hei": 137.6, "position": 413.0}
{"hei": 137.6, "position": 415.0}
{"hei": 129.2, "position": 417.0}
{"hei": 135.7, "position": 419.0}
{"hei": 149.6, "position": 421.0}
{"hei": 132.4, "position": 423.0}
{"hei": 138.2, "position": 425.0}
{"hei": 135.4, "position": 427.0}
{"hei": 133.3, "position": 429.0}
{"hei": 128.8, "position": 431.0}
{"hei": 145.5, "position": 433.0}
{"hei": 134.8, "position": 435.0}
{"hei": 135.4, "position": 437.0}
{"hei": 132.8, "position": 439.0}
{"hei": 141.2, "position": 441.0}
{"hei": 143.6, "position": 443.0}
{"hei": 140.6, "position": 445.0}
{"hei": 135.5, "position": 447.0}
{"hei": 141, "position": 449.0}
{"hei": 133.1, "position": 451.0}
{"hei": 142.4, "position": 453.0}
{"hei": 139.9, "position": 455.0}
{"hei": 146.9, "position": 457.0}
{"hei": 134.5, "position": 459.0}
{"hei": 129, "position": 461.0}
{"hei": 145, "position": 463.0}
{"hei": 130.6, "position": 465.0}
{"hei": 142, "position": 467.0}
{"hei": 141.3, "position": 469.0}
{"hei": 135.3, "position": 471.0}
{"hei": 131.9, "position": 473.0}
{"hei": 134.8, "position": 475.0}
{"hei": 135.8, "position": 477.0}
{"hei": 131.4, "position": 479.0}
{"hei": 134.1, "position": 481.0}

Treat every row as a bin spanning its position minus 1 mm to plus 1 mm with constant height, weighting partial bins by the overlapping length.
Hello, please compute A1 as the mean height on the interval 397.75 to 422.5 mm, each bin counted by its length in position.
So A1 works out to 137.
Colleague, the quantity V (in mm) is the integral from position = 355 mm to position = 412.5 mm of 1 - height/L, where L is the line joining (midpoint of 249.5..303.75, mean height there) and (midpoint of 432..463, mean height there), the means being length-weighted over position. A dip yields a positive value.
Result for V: 8.8 mm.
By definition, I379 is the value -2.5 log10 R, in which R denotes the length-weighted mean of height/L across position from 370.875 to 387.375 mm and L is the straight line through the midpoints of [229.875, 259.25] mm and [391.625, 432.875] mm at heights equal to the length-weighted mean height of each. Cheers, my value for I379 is 0.15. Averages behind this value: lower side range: 142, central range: 121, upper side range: 138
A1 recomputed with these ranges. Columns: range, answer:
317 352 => 133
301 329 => 136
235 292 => 139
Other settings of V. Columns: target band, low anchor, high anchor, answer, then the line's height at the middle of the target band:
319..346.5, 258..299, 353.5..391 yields -4.4 mm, 117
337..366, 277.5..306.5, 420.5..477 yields 5.9 mm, 135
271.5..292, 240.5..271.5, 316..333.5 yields 0.8 mm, 140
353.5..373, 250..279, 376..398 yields 8.4 mm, 138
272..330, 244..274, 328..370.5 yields -3.5 mm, 127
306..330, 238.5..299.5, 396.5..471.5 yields 0.4 mm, 138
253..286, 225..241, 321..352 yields 0.1 mm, 138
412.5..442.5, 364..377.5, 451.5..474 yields -4.8 mm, 118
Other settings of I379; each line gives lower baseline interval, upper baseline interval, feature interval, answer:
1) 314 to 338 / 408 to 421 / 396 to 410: -0.009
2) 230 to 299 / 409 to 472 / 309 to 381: 0.181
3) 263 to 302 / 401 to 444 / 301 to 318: -0.007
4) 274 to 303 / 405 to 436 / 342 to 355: 0.091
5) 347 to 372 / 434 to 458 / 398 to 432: -0.131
